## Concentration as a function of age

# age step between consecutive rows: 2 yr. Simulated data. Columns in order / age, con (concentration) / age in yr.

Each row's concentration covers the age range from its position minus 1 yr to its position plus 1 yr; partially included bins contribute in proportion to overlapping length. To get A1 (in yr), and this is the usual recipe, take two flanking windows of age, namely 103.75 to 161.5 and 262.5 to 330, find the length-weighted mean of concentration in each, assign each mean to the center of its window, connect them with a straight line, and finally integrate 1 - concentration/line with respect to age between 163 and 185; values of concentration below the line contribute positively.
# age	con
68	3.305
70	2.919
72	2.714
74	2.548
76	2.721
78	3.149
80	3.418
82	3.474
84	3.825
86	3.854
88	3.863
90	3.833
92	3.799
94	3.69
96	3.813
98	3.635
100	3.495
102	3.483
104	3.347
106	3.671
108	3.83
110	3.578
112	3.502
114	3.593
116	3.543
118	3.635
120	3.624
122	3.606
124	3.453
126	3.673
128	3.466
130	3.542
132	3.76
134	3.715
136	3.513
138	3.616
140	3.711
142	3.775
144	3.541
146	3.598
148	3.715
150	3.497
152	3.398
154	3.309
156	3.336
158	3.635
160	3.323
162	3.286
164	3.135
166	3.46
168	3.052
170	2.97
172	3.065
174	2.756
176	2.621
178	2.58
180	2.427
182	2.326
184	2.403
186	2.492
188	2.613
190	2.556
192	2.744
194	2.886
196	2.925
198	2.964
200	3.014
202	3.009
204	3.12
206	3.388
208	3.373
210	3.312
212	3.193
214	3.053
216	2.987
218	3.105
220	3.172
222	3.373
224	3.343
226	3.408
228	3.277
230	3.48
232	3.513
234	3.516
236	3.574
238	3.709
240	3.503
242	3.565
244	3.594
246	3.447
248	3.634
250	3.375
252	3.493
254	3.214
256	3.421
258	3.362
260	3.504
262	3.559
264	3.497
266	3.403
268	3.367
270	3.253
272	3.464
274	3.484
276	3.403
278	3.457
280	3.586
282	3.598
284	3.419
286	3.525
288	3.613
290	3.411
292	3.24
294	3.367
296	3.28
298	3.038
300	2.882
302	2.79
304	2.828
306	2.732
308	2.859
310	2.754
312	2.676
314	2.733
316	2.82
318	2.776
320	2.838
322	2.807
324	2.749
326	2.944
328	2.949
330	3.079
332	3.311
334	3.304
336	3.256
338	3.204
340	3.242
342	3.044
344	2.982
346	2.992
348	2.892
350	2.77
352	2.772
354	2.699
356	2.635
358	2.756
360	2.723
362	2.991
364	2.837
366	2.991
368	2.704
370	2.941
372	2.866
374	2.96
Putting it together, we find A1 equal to 4.2 yr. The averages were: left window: 3.57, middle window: 2.8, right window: 3.14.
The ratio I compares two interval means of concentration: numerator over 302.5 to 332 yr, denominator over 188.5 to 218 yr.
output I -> 0.94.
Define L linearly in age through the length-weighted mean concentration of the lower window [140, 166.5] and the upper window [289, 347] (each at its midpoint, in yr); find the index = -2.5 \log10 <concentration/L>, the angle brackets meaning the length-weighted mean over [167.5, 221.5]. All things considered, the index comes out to 0.158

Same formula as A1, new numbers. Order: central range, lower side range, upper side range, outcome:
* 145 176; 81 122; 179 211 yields -1.3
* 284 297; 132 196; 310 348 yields -1.7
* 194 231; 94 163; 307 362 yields 1.3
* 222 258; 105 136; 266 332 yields -2.0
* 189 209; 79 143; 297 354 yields 2.1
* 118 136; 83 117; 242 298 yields 0.1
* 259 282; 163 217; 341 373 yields -4.6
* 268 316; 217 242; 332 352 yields 0.6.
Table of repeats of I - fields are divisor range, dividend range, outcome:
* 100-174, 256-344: 0.91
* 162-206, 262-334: 1.11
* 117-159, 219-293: 0.97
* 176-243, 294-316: 0.93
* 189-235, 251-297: 1.09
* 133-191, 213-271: 1.08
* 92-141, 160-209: 0.80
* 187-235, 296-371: 0.93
